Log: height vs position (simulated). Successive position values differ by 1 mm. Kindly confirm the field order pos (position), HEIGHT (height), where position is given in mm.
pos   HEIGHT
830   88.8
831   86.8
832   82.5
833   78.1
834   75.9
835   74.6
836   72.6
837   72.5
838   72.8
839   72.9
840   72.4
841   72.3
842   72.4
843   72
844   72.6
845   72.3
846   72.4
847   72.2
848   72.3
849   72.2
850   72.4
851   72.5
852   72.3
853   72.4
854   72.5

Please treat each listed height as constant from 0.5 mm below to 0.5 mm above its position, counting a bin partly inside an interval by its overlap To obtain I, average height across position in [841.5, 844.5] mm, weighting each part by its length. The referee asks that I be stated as 72.3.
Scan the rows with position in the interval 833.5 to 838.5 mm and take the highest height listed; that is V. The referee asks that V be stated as 75.9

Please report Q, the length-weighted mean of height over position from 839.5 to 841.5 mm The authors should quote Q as 72.3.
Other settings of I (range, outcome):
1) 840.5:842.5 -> 72.3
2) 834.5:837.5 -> 73.2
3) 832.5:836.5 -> 75.3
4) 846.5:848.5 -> 72.2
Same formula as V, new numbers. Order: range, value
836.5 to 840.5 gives 72.9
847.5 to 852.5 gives 72.5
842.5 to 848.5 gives 72.6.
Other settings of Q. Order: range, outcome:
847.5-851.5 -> 72.3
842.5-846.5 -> 72.3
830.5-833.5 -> 82.5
